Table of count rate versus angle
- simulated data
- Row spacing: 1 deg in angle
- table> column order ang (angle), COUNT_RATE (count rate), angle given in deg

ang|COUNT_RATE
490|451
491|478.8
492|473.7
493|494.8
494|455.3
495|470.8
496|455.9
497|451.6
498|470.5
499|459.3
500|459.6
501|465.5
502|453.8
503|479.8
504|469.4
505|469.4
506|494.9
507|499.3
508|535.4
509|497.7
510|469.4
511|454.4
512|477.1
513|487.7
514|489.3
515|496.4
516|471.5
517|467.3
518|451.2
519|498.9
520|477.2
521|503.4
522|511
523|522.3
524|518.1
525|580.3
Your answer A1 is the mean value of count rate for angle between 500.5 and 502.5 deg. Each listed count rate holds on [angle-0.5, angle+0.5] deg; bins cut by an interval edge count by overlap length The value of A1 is 460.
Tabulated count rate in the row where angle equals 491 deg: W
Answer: 478.8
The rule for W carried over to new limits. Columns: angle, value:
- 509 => 497.7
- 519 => 498.9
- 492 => 473.7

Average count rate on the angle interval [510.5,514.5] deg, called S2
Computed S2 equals 477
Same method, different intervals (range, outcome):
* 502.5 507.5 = 483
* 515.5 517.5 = 469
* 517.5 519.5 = 475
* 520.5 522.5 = 507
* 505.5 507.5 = 497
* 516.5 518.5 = 459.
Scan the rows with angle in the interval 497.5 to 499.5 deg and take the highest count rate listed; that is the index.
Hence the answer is 470.5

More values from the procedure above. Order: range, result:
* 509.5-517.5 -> 496.4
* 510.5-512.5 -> 477.1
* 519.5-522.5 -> 511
